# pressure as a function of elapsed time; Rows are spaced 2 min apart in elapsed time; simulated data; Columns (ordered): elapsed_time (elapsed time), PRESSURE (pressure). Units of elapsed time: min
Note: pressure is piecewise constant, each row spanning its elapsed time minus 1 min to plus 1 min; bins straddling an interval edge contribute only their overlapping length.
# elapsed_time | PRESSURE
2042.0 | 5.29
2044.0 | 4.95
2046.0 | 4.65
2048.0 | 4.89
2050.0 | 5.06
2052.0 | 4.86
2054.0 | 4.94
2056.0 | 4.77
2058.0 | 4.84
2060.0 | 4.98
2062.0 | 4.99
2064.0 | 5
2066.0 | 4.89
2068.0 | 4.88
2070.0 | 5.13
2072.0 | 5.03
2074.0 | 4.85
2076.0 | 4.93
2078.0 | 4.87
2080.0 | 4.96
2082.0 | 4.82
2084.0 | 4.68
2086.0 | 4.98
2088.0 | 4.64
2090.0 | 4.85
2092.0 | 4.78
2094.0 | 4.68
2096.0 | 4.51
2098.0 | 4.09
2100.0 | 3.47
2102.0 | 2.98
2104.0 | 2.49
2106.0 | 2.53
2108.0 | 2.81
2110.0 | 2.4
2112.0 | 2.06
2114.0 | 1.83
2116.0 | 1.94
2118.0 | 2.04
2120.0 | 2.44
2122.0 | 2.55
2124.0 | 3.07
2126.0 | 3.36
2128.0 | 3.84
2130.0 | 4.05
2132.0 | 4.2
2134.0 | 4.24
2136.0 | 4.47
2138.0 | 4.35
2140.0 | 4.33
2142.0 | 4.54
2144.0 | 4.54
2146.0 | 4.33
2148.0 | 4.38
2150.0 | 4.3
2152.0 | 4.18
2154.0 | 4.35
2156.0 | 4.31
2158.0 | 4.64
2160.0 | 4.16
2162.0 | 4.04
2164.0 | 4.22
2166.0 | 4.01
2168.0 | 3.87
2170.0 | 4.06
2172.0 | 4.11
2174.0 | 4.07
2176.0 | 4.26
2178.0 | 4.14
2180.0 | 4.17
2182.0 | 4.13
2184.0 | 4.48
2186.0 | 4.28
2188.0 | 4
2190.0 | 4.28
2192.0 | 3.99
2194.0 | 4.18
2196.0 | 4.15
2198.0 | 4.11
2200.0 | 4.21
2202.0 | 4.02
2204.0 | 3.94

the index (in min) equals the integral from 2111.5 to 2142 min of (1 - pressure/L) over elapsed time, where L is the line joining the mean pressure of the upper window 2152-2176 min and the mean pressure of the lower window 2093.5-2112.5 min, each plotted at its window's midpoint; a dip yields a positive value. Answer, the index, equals 2.5 min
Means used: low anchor 3.19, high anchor 4.17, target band 3.31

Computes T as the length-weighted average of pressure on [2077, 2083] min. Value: 4.88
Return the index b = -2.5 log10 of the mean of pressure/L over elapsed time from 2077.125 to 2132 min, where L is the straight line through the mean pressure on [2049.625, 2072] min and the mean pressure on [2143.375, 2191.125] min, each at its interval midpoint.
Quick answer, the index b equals 0.295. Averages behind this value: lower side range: 4.94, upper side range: 4.22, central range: 3.55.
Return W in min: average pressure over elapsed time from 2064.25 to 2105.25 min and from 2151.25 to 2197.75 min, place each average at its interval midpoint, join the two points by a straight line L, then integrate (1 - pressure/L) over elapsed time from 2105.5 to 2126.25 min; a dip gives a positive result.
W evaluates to 9.3 min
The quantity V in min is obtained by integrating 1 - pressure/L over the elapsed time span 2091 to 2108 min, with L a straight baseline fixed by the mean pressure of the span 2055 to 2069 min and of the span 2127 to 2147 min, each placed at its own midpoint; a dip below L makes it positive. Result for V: 3.6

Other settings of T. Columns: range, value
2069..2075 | 5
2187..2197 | 4.12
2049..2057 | 4.91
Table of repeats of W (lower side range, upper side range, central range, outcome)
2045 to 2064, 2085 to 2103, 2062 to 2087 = -1.7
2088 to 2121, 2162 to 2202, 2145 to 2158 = -2.0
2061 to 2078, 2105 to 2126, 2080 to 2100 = -4.2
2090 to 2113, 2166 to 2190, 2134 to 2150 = -2.5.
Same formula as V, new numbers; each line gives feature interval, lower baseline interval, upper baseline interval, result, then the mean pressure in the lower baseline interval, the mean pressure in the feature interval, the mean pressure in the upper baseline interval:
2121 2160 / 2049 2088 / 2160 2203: 2.6 min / 4.91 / 4.11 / 4.13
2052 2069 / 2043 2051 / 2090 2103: -0.8 min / 4.89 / 4.91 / 4.14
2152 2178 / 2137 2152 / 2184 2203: 0.7 min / 4.38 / 4.17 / 4.15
